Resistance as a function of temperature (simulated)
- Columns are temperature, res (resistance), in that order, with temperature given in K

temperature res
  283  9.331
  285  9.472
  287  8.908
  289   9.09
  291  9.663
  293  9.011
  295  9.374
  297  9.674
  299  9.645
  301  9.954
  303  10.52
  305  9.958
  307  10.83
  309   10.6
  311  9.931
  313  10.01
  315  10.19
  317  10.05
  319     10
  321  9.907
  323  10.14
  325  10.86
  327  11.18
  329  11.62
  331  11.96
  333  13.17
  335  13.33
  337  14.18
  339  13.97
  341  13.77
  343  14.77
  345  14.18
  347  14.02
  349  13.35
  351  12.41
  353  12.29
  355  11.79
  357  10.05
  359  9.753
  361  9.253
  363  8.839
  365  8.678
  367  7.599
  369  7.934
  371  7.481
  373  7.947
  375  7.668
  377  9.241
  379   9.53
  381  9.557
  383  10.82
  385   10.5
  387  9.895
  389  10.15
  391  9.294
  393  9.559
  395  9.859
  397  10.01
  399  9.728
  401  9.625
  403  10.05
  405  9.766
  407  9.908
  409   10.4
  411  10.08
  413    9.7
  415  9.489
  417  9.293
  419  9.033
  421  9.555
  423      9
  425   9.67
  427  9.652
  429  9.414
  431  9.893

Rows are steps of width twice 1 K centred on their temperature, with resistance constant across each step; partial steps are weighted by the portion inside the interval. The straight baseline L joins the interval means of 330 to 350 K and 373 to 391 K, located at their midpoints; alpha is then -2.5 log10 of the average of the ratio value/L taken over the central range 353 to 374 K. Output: 0.25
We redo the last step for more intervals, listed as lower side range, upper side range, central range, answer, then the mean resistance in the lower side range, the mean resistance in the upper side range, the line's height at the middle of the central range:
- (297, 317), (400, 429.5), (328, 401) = -0.09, 10.2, 9.65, 9.88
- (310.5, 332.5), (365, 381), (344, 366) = -0.23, 10.6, 8.31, 9.12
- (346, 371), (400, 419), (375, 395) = 0.04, 10.4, 9.77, 10.1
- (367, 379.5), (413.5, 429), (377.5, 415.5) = -0.13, 8.19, 9.4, 8.78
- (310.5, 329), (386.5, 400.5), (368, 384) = 0.13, 10.3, 9.78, 9.91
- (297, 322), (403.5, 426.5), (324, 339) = -0.24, 10.1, 9.64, 10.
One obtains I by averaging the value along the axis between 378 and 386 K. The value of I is 10.1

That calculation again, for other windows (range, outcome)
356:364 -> 9.47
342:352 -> 13.7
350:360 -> 11.3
